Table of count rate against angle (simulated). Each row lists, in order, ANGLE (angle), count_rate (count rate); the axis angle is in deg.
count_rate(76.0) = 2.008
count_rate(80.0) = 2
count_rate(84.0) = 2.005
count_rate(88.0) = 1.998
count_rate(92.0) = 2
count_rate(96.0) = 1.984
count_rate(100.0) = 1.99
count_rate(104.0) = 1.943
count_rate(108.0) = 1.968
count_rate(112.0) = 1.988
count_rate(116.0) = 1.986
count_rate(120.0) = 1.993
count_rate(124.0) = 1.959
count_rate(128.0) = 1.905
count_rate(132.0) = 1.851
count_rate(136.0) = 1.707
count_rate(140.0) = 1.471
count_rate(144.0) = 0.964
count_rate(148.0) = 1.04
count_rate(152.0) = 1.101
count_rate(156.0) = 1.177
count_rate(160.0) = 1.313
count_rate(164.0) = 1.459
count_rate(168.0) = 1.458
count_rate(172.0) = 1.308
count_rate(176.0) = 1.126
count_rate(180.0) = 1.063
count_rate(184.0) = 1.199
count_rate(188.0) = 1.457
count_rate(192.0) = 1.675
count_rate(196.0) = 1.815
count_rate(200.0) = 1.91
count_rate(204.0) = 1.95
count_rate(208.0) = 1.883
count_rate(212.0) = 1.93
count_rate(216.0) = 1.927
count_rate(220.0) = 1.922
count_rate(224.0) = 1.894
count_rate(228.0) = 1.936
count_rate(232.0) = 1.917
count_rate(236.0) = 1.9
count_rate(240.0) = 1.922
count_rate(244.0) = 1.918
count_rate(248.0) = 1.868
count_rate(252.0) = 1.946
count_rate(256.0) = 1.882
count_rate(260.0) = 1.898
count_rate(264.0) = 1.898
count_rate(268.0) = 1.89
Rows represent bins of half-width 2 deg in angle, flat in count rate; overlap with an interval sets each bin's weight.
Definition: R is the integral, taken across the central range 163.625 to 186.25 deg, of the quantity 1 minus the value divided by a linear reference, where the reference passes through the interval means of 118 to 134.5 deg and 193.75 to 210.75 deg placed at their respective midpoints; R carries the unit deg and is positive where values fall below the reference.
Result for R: 7.7 deg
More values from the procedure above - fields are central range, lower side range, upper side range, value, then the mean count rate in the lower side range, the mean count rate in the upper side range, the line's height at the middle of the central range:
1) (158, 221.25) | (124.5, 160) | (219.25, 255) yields 3.50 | 1.42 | 1.91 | 1.67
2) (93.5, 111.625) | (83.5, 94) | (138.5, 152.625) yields -1.90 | 2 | 1.14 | 1.79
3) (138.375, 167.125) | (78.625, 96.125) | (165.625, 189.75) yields 4.70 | 2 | 1.27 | 1.47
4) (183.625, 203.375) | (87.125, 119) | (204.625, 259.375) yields 2.69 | 1.98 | 1.91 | 1.93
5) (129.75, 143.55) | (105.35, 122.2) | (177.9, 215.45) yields 2.15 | 1.98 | 1.66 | 1.89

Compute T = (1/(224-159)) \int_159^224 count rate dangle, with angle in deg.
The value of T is 1.6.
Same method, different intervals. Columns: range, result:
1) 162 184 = 1.28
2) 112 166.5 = 1.55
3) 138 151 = 1.15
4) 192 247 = 1.9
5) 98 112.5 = 1.97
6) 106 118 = 1.98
